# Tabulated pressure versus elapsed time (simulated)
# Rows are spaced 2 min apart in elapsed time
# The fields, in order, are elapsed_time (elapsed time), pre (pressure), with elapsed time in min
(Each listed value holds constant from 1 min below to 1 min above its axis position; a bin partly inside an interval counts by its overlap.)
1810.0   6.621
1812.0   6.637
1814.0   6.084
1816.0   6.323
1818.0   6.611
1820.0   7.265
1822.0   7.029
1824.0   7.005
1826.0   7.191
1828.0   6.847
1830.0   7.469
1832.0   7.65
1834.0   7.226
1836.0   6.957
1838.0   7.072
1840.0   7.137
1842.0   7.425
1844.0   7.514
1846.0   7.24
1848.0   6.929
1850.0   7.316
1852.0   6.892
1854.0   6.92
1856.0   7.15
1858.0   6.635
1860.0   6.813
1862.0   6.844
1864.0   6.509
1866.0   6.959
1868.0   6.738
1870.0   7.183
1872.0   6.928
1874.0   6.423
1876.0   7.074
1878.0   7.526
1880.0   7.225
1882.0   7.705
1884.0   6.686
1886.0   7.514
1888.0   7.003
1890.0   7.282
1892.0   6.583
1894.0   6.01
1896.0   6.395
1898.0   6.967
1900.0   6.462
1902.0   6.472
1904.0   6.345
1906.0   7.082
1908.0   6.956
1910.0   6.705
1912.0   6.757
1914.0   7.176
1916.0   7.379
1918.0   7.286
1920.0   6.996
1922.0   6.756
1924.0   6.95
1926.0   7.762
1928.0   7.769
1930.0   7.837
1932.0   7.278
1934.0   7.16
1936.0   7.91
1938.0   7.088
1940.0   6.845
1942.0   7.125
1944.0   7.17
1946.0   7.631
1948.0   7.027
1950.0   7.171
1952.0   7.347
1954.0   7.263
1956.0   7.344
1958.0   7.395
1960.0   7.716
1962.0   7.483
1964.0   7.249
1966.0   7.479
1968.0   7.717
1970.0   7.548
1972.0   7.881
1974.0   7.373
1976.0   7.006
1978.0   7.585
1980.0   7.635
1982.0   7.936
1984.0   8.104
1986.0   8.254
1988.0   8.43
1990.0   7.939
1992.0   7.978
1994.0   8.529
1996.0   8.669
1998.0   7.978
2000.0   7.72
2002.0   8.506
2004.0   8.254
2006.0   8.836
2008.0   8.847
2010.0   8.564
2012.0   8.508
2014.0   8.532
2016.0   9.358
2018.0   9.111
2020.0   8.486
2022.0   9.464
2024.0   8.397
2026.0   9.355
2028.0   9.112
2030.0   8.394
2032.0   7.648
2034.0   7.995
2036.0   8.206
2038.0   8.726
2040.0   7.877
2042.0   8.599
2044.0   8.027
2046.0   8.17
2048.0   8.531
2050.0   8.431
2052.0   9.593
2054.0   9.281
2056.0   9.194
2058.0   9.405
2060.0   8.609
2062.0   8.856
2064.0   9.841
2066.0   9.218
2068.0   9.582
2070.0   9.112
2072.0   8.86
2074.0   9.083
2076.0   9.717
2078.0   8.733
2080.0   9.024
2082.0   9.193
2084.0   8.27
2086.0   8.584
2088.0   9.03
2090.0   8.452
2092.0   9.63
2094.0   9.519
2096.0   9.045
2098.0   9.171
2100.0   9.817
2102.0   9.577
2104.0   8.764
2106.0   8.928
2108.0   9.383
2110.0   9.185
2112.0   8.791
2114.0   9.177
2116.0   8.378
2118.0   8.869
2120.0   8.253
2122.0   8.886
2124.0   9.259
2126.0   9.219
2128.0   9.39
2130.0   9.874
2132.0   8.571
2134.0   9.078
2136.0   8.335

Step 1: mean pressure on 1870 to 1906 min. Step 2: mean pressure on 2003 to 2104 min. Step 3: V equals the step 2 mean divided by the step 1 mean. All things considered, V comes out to 1.29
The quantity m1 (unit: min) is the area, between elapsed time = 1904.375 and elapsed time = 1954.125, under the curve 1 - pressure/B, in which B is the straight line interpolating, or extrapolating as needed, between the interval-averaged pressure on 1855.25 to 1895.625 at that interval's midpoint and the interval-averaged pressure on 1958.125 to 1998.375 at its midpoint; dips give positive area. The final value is 1.3 min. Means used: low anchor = 6.93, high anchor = 7.81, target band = 7.21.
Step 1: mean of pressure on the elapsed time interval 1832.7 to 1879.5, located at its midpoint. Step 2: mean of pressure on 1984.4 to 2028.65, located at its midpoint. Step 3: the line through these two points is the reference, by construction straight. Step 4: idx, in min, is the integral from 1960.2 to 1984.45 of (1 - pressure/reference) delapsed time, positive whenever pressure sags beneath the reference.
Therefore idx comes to 1.9 min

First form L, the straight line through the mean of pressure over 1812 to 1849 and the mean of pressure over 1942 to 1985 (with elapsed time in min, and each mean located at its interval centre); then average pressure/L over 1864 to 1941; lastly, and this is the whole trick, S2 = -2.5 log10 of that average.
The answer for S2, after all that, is 0.04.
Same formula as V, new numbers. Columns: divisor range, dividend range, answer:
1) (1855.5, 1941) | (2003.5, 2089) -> 1.26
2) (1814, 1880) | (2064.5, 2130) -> 1.30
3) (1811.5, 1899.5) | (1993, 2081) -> 1.25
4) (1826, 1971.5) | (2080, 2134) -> 1.27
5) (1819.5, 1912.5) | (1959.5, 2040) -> 1.18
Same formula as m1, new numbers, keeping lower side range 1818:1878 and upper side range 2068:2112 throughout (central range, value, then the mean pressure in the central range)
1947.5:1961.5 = 1.08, 7.34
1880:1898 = 1.15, 6.92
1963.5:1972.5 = 0.55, 7.58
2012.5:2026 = -0.65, 8.91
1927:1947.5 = 1.13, 7.37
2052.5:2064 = -0.42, 9.16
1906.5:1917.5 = 0.84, 7.01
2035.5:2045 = 0.43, 8.29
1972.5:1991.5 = 0.87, 7.81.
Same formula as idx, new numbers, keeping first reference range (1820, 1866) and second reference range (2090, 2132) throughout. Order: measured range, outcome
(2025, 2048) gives 0.5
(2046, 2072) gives -1.1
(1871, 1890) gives 0.6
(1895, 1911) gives 1.8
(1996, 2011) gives -0.2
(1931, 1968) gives 2.7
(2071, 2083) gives -0.3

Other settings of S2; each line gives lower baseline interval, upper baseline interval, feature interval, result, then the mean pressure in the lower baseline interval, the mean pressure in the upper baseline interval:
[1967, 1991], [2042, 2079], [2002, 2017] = -0.06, 7.78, 9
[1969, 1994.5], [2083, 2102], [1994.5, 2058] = -0.03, 7.85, 9.08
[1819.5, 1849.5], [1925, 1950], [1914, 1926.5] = 0.03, 7.2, 7.38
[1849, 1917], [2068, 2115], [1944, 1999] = 0.02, 6.9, 9.1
